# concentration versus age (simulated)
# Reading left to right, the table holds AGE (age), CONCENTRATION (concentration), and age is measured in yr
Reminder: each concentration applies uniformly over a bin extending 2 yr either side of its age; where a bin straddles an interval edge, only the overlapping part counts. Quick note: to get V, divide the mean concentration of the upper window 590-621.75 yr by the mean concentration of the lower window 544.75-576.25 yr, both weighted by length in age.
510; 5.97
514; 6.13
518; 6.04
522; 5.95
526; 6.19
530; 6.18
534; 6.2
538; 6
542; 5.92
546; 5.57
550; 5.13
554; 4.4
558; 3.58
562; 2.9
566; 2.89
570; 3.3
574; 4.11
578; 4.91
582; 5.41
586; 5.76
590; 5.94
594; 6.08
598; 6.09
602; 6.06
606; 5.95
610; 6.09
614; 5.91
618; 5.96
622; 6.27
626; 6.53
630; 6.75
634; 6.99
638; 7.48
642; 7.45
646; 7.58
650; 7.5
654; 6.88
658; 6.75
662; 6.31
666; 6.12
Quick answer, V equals 1.52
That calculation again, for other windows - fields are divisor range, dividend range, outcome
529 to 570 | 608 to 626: 1.28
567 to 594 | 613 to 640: 1.34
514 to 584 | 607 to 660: 1.35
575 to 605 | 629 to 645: 1.27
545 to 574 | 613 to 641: 1.69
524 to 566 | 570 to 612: 1.08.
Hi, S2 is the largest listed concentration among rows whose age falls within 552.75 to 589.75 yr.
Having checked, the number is 5.76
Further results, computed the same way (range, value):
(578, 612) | 6.09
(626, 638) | 7.48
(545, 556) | 5.57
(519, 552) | 6.2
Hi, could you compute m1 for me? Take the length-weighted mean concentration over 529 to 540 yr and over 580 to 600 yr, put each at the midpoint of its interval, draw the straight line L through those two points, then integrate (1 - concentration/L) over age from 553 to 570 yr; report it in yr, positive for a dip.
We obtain 7.45 yr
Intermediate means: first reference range 6.12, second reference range 5.86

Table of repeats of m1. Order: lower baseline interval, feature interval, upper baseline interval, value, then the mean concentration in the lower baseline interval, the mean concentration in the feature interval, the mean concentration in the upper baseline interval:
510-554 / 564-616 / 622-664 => 9.7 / 5.86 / 5.27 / 6.99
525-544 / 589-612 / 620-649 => 2.3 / 6.09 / 6.04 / 7.02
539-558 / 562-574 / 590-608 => 4.9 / 5.12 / 3.23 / 6.03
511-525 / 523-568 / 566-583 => 1.7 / 6.05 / 5.02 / 4.19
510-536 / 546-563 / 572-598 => 4.5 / 6.1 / 4.25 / 5.42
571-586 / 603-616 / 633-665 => -0.4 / 4.84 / 5.99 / 7.09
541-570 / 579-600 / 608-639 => -1.8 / 4.22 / 5.81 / 6.47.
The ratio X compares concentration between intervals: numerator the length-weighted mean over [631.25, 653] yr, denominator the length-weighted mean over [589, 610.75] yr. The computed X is 1.22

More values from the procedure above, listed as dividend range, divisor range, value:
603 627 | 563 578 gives 1.70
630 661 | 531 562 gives 1.40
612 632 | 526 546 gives 1.04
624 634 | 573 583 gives 1.39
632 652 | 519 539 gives 1.21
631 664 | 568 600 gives 1.37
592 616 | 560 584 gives 1.54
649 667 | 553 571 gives 1.99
